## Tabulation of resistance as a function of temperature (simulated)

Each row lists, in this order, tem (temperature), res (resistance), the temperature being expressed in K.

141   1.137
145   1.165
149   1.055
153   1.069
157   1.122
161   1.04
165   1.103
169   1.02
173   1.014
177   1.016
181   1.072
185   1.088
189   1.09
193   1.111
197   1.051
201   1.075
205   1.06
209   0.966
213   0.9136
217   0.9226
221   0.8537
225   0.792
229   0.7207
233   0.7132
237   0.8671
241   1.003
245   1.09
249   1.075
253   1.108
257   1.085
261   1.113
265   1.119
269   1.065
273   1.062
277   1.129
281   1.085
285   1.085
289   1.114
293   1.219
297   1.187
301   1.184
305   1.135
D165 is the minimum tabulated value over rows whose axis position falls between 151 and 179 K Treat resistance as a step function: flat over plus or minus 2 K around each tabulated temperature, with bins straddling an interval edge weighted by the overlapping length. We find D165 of 1.014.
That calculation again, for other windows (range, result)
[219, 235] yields 0.7132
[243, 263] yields 1.075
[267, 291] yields 1.062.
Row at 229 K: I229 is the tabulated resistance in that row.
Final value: 0.7207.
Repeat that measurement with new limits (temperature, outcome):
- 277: 1.129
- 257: 1.085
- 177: 1.016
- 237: 0.8671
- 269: 1.065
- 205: 1.06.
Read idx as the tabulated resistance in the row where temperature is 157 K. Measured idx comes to 1.122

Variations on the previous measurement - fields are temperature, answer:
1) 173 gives 1.014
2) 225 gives 0.792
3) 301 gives 1.184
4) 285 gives 1.085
